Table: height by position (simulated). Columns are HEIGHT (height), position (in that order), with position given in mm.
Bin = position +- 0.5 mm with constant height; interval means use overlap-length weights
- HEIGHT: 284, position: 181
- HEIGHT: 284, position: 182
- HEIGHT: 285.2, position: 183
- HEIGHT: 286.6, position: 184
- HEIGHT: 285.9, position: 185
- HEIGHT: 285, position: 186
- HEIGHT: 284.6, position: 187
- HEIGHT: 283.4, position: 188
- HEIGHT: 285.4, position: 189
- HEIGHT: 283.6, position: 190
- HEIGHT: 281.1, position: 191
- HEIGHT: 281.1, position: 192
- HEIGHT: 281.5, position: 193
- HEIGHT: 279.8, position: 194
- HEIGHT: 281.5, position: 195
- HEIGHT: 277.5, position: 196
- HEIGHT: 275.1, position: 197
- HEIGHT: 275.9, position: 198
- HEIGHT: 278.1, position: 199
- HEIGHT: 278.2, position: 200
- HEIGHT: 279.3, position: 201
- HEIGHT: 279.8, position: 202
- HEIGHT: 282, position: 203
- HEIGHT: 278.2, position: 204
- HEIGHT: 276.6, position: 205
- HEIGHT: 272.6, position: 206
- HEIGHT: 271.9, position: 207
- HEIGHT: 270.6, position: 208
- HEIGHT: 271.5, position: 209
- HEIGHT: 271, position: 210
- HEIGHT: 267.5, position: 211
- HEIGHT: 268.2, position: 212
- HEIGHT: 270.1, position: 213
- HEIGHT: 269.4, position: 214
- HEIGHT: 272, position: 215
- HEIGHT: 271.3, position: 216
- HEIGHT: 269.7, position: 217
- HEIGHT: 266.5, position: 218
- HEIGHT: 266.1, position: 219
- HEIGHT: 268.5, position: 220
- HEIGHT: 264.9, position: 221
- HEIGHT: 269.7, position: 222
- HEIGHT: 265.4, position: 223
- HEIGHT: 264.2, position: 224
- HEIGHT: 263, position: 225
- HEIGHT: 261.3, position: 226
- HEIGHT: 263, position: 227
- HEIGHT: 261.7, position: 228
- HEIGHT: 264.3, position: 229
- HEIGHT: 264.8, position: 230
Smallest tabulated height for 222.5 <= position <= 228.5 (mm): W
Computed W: 261.3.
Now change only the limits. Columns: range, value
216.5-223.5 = 264.9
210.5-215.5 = 267.5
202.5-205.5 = 276.6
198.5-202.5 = 278.1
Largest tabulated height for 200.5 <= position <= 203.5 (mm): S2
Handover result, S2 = 282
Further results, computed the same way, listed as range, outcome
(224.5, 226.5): 263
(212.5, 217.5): 272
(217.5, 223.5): 269.7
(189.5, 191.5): 283.6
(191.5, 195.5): 281.5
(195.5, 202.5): 279.8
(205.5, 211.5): 272.6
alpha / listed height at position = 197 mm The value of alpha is 275.1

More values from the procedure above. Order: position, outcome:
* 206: 272.6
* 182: 284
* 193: 281.5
